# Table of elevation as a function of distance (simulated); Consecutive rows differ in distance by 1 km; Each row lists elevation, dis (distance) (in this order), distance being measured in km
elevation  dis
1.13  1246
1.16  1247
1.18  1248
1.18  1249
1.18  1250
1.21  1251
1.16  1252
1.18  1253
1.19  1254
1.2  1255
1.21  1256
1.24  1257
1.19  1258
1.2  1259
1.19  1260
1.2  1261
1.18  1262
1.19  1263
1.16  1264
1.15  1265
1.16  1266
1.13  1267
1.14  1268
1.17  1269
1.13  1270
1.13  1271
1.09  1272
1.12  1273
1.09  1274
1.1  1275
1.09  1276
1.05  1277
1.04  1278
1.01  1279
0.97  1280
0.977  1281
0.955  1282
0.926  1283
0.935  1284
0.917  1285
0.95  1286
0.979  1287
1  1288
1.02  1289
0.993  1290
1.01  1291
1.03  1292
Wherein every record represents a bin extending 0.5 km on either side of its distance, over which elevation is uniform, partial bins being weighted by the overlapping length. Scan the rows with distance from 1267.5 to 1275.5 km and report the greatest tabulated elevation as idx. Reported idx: 1.17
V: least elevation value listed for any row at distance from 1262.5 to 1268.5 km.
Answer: 1.13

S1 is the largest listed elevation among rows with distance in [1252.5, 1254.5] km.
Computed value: 1.19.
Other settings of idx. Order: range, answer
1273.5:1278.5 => 1.1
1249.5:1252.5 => 1.21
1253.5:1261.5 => 1.24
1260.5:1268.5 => 1.2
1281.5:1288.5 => 1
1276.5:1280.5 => 1.05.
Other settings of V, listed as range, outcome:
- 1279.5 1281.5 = 0.97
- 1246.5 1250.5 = 1.16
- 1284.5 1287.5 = 0.917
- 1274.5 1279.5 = 1.01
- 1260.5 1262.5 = 1.18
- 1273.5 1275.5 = 1.09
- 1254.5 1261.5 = 1.19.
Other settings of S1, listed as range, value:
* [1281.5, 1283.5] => 0.955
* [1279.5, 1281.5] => 0.977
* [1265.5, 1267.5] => 1.16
